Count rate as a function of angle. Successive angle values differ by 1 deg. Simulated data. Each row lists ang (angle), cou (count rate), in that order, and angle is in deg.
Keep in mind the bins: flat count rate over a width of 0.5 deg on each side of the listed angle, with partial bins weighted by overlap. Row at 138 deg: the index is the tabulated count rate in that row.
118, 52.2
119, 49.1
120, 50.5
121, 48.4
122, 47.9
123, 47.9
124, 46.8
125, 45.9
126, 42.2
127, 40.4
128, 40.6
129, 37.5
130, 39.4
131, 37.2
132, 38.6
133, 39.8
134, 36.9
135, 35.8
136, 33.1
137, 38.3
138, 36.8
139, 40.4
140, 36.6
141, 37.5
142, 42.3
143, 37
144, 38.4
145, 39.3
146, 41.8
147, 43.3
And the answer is 36.8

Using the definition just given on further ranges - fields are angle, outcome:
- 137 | 38.3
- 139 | 40.4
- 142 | 42.3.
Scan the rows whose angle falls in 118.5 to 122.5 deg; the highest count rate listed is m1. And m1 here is 50.5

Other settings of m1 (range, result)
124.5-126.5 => 45.9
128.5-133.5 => 39.8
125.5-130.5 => 42.2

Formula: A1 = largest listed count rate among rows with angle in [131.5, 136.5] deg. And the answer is 39.8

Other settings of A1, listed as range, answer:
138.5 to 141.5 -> 40.4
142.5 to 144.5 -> 38.4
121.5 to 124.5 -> 47.9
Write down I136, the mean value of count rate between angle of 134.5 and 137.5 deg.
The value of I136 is 35.7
